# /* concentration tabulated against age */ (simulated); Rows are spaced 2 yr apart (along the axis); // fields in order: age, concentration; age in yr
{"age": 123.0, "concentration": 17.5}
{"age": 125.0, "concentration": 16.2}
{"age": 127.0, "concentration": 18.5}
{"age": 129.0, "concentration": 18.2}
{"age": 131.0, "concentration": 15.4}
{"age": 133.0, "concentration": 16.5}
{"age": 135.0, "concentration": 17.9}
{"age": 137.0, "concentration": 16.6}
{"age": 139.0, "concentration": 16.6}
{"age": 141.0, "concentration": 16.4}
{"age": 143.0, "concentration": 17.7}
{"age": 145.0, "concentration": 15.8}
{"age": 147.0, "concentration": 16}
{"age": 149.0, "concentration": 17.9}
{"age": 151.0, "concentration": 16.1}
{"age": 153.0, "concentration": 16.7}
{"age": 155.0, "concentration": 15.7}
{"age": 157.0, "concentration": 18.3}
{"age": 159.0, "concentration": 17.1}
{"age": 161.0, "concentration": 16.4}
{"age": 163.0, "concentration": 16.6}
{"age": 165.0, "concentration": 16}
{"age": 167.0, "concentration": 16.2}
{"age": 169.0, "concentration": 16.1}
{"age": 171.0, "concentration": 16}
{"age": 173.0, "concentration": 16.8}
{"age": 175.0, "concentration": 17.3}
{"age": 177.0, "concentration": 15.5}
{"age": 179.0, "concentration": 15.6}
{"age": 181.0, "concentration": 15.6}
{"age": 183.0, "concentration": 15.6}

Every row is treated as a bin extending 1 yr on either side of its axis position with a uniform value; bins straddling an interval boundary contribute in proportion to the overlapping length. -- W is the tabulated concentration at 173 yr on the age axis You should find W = 16.8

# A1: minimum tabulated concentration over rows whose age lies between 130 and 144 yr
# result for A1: 15.4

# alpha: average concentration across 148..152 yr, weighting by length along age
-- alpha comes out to 17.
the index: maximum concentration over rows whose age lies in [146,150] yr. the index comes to 17.9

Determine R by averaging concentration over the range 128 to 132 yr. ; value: 16.8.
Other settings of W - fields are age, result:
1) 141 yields 16.4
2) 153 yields 16.7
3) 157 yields 18.3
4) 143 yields 17.7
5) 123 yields 17.5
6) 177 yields 15.5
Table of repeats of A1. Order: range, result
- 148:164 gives 15.7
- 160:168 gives 16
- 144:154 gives 15.8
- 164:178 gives 15.5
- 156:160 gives 17.1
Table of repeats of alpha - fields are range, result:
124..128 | 17.4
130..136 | 16.6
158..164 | 16.7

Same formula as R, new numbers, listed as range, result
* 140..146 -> 16.6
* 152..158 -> 16.9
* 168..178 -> 16.3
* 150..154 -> 16.4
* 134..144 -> 17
